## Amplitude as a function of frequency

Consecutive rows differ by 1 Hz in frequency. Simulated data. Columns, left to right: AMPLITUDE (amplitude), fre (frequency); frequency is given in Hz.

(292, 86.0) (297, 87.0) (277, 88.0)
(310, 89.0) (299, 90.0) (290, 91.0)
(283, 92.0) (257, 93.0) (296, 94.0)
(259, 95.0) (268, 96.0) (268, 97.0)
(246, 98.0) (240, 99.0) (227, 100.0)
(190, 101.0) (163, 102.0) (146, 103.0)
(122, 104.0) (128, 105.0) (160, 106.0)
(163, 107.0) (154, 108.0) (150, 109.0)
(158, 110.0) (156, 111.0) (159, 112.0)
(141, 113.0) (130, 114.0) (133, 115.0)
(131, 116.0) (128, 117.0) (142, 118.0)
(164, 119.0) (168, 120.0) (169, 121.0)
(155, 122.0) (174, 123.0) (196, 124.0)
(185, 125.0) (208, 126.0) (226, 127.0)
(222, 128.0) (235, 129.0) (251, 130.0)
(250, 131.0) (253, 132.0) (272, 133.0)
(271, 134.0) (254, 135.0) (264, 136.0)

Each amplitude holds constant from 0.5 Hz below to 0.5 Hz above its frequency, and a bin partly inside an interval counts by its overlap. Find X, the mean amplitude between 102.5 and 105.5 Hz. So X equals 132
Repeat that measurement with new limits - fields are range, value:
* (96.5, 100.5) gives 245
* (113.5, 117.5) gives 130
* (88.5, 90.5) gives 304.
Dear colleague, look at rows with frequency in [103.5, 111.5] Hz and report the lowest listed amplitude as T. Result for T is 122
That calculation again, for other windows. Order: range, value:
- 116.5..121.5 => 128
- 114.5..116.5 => 131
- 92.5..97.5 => 257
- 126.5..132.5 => 222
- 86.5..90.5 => 277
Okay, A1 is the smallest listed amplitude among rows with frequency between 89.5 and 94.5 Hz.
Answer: 257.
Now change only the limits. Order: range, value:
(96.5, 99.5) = 240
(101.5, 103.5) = 146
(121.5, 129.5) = 155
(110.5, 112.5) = 156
